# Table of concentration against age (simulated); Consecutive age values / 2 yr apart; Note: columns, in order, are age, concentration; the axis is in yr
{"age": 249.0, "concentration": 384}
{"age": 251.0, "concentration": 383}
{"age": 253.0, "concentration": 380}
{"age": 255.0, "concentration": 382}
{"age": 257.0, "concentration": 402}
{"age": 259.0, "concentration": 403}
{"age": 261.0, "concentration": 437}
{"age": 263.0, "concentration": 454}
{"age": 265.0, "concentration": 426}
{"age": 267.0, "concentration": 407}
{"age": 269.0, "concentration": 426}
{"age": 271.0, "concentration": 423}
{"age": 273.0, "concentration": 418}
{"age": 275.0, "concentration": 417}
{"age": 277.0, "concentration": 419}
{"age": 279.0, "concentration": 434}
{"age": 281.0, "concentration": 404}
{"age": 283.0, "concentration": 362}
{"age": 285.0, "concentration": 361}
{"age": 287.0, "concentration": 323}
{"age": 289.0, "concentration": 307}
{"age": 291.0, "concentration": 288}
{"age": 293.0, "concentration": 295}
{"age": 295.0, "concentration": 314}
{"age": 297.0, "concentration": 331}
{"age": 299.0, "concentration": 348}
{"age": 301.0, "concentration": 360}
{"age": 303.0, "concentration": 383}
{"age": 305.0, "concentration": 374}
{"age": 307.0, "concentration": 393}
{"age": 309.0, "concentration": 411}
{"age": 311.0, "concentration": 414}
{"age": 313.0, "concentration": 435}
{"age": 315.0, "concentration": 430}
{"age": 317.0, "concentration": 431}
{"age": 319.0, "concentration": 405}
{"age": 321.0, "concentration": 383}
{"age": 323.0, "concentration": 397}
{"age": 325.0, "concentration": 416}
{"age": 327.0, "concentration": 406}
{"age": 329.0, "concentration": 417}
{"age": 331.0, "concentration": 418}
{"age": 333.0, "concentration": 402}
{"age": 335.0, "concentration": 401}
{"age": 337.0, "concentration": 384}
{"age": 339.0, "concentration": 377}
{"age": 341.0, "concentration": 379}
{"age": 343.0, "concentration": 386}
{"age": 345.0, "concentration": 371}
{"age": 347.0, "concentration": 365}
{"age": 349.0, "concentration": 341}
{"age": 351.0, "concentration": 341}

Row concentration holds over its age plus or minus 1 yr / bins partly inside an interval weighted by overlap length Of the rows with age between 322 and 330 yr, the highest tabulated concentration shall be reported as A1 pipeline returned 417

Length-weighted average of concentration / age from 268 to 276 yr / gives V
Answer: 421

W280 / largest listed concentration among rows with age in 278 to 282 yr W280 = 434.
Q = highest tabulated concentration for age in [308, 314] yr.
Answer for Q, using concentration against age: 435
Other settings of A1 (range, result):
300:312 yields 414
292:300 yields 348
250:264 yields 454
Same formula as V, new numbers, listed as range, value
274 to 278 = 418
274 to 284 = 407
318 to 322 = 394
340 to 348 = 375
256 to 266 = 424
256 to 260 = 402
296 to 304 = 356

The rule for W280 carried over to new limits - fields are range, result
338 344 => 386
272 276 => 418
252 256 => 382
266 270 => 426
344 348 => 371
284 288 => 361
